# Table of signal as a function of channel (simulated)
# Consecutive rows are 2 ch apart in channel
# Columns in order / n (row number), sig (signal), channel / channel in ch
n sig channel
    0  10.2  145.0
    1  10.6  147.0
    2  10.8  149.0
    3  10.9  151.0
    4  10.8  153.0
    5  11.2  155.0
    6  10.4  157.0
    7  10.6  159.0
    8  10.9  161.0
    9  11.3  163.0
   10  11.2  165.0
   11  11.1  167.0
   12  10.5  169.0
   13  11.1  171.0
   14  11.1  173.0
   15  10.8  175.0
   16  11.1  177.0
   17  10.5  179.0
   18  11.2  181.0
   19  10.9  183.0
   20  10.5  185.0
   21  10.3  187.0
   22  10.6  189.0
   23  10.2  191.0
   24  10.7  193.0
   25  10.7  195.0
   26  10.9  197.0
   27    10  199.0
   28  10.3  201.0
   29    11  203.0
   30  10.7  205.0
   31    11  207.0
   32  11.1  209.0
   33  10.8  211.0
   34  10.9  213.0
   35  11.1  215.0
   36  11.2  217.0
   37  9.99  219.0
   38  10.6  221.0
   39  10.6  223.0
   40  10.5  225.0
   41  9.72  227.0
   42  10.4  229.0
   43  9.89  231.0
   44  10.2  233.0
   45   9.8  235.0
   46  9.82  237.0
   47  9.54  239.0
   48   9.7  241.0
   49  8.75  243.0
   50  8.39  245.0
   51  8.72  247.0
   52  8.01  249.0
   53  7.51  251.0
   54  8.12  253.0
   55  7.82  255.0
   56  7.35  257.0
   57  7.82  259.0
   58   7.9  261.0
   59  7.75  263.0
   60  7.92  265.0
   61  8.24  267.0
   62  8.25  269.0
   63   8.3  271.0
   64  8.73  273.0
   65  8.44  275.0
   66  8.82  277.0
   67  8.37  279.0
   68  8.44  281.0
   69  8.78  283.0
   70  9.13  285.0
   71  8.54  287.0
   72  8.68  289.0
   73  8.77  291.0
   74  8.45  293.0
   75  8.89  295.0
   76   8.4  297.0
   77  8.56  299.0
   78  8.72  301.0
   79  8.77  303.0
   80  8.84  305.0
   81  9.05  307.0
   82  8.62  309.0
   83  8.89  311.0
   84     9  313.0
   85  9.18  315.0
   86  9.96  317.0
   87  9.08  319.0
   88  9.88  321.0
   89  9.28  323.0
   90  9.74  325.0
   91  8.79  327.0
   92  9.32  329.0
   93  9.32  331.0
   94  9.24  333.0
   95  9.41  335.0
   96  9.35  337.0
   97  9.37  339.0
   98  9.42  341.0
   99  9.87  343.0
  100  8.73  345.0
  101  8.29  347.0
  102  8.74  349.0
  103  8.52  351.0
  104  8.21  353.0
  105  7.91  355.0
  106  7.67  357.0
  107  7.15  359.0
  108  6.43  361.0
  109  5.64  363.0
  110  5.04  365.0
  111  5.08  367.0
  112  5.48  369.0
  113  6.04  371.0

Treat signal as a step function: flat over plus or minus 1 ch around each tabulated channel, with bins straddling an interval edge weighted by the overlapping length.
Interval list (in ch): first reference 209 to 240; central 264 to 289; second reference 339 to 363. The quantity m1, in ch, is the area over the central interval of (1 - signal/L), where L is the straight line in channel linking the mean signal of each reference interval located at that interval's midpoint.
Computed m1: 2.5 ch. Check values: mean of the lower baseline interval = 10.4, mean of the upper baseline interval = 8.2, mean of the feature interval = 8.5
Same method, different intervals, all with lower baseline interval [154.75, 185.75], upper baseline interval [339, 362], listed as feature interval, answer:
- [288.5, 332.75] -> -0.7 ch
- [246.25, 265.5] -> 3.6 ch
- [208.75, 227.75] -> -0.8 ch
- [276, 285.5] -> 0.6 ch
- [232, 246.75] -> 0.7 ch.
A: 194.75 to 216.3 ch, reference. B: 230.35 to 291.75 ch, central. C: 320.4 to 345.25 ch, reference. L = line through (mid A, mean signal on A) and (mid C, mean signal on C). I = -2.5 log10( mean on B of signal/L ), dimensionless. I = 0.183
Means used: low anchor 10.8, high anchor 9.37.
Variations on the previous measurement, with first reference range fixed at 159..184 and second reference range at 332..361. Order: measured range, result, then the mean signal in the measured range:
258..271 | 0.21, 8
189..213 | -0.01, 10.7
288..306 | 0.07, 8.68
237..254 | 0.15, 8.66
